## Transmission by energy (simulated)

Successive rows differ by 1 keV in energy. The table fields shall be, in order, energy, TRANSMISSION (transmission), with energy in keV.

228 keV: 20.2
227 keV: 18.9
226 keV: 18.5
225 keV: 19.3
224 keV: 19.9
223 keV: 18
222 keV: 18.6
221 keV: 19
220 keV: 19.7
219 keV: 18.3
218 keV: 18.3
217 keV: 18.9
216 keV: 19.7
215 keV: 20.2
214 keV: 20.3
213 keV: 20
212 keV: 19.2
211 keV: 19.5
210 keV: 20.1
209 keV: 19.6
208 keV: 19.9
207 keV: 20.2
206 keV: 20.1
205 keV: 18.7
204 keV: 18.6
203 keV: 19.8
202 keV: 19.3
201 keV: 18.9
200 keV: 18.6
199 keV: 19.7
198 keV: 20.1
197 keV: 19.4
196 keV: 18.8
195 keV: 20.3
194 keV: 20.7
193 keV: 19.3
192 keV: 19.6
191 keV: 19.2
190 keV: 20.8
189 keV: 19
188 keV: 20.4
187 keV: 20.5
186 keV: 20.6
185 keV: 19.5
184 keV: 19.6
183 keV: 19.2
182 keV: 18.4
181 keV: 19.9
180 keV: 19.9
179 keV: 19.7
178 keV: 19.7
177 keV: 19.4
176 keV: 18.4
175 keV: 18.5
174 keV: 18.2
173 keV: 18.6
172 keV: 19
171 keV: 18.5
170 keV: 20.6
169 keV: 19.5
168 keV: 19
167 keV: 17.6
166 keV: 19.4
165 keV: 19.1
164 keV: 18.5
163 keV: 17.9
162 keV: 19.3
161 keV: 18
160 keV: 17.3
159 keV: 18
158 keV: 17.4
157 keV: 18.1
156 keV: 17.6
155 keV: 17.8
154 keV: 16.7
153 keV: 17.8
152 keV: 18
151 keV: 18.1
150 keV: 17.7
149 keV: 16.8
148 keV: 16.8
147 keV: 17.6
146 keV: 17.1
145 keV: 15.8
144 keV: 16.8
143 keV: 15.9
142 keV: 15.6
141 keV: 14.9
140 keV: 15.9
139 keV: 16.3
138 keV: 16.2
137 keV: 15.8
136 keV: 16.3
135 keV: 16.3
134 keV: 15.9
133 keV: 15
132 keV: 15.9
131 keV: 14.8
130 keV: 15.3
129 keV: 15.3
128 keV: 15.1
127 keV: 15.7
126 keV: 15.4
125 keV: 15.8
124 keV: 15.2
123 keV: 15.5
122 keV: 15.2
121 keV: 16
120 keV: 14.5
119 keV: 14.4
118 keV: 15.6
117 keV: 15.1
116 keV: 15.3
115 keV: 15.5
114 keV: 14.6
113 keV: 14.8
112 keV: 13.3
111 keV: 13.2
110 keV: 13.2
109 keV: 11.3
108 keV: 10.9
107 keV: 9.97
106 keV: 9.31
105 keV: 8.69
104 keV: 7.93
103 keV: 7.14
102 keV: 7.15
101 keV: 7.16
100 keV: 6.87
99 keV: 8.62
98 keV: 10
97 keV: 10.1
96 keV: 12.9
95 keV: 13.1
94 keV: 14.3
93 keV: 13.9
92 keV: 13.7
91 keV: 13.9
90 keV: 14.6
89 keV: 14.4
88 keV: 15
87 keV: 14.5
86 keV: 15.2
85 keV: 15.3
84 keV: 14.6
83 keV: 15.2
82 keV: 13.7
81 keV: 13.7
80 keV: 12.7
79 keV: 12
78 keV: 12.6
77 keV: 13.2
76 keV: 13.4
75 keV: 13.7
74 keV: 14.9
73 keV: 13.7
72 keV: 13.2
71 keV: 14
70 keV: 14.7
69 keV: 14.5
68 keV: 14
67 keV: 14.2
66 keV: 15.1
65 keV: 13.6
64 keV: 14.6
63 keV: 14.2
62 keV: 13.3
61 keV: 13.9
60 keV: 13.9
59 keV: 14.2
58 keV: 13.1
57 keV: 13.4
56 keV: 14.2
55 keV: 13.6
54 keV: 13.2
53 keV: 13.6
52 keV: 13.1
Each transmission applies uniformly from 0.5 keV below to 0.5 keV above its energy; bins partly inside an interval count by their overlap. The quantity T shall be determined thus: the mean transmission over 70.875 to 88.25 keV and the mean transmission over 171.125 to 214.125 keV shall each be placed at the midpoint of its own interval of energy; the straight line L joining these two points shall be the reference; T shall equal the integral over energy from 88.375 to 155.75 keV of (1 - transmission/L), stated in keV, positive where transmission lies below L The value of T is 7.9 keV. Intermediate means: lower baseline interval 13.9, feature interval 14.2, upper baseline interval 19.5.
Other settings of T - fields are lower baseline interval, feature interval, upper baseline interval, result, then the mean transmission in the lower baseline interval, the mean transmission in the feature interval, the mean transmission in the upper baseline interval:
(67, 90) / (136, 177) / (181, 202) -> 0.6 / 14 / 17.7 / 19.6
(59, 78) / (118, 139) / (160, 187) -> 1.7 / 14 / 15.5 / 19.1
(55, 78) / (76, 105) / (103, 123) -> 2.7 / 13.9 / 12.2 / 13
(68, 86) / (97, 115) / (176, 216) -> 5.8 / 13.9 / 10.4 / 19.6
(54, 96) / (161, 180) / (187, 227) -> -1.1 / 14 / 18.9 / 19.5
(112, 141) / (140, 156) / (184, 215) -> -0.2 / 15.4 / 16.9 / 19.7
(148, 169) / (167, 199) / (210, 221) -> -1.5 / 18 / 19.5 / 19.4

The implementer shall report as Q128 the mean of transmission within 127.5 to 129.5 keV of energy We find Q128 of 15.2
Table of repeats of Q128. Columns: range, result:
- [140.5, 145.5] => 15.8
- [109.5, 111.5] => 13.2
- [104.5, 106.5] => 9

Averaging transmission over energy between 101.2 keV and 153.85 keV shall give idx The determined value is 14.7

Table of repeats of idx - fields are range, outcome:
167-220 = 19.4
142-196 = 18.6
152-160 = 17.6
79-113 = 12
